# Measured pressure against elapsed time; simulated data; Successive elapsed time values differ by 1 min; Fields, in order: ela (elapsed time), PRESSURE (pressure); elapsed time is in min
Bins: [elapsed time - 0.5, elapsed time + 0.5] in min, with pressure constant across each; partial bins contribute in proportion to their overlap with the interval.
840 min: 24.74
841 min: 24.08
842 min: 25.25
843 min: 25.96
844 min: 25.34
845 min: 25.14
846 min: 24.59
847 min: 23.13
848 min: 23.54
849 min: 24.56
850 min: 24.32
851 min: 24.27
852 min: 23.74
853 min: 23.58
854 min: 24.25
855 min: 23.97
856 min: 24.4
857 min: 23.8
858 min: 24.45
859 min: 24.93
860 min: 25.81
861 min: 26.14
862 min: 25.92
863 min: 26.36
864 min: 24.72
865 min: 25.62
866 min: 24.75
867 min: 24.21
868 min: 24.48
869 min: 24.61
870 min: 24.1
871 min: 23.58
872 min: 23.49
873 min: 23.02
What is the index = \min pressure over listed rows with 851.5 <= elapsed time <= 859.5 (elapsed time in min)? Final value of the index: 23.58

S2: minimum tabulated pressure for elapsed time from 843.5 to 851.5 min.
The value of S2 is 23.13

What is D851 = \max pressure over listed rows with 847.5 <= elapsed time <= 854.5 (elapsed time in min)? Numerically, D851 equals 24.56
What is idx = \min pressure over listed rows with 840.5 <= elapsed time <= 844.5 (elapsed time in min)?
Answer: 24.08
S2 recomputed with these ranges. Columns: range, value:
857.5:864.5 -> 24.45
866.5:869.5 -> 24.21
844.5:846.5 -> 24.59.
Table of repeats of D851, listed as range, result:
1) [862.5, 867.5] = 26.36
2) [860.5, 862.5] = 26.14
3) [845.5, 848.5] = 24.59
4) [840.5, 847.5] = 25.96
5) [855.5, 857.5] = 24.4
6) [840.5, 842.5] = 25.25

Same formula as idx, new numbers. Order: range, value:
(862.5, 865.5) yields 24.72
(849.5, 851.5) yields 24.27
